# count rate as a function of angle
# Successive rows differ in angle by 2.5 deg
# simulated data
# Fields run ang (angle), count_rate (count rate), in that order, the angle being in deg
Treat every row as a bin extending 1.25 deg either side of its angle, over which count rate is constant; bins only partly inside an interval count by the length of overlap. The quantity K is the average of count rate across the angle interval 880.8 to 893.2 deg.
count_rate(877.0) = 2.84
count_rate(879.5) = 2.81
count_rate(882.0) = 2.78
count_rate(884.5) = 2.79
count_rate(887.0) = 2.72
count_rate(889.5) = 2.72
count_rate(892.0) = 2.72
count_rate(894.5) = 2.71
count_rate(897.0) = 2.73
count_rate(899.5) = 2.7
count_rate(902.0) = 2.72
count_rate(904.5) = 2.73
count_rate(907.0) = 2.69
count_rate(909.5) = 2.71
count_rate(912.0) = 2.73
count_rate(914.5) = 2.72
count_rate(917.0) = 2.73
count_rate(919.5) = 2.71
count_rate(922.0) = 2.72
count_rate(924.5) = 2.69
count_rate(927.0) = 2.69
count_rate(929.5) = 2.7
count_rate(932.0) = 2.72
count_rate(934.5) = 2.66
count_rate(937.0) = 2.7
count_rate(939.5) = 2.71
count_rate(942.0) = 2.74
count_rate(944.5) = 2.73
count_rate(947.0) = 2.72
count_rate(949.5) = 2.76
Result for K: 2.75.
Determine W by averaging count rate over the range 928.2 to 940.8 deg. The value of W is 2.7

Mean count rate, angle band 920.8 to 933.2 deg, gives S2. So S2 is 2.7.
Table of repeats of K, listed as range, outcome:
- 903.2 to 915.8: 2.72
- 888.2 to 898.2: 2.72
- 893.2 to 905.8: 2.72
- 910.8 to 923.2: 2.72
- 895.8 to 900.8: 2.71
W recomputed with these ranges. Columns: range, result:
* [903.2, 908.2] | 2.71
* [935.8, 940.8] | 2.71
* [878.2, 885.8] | 2.79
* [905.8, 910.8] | 2.7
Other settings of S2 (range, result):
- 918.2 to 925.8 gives 2.71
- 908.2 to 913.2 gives 2.72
